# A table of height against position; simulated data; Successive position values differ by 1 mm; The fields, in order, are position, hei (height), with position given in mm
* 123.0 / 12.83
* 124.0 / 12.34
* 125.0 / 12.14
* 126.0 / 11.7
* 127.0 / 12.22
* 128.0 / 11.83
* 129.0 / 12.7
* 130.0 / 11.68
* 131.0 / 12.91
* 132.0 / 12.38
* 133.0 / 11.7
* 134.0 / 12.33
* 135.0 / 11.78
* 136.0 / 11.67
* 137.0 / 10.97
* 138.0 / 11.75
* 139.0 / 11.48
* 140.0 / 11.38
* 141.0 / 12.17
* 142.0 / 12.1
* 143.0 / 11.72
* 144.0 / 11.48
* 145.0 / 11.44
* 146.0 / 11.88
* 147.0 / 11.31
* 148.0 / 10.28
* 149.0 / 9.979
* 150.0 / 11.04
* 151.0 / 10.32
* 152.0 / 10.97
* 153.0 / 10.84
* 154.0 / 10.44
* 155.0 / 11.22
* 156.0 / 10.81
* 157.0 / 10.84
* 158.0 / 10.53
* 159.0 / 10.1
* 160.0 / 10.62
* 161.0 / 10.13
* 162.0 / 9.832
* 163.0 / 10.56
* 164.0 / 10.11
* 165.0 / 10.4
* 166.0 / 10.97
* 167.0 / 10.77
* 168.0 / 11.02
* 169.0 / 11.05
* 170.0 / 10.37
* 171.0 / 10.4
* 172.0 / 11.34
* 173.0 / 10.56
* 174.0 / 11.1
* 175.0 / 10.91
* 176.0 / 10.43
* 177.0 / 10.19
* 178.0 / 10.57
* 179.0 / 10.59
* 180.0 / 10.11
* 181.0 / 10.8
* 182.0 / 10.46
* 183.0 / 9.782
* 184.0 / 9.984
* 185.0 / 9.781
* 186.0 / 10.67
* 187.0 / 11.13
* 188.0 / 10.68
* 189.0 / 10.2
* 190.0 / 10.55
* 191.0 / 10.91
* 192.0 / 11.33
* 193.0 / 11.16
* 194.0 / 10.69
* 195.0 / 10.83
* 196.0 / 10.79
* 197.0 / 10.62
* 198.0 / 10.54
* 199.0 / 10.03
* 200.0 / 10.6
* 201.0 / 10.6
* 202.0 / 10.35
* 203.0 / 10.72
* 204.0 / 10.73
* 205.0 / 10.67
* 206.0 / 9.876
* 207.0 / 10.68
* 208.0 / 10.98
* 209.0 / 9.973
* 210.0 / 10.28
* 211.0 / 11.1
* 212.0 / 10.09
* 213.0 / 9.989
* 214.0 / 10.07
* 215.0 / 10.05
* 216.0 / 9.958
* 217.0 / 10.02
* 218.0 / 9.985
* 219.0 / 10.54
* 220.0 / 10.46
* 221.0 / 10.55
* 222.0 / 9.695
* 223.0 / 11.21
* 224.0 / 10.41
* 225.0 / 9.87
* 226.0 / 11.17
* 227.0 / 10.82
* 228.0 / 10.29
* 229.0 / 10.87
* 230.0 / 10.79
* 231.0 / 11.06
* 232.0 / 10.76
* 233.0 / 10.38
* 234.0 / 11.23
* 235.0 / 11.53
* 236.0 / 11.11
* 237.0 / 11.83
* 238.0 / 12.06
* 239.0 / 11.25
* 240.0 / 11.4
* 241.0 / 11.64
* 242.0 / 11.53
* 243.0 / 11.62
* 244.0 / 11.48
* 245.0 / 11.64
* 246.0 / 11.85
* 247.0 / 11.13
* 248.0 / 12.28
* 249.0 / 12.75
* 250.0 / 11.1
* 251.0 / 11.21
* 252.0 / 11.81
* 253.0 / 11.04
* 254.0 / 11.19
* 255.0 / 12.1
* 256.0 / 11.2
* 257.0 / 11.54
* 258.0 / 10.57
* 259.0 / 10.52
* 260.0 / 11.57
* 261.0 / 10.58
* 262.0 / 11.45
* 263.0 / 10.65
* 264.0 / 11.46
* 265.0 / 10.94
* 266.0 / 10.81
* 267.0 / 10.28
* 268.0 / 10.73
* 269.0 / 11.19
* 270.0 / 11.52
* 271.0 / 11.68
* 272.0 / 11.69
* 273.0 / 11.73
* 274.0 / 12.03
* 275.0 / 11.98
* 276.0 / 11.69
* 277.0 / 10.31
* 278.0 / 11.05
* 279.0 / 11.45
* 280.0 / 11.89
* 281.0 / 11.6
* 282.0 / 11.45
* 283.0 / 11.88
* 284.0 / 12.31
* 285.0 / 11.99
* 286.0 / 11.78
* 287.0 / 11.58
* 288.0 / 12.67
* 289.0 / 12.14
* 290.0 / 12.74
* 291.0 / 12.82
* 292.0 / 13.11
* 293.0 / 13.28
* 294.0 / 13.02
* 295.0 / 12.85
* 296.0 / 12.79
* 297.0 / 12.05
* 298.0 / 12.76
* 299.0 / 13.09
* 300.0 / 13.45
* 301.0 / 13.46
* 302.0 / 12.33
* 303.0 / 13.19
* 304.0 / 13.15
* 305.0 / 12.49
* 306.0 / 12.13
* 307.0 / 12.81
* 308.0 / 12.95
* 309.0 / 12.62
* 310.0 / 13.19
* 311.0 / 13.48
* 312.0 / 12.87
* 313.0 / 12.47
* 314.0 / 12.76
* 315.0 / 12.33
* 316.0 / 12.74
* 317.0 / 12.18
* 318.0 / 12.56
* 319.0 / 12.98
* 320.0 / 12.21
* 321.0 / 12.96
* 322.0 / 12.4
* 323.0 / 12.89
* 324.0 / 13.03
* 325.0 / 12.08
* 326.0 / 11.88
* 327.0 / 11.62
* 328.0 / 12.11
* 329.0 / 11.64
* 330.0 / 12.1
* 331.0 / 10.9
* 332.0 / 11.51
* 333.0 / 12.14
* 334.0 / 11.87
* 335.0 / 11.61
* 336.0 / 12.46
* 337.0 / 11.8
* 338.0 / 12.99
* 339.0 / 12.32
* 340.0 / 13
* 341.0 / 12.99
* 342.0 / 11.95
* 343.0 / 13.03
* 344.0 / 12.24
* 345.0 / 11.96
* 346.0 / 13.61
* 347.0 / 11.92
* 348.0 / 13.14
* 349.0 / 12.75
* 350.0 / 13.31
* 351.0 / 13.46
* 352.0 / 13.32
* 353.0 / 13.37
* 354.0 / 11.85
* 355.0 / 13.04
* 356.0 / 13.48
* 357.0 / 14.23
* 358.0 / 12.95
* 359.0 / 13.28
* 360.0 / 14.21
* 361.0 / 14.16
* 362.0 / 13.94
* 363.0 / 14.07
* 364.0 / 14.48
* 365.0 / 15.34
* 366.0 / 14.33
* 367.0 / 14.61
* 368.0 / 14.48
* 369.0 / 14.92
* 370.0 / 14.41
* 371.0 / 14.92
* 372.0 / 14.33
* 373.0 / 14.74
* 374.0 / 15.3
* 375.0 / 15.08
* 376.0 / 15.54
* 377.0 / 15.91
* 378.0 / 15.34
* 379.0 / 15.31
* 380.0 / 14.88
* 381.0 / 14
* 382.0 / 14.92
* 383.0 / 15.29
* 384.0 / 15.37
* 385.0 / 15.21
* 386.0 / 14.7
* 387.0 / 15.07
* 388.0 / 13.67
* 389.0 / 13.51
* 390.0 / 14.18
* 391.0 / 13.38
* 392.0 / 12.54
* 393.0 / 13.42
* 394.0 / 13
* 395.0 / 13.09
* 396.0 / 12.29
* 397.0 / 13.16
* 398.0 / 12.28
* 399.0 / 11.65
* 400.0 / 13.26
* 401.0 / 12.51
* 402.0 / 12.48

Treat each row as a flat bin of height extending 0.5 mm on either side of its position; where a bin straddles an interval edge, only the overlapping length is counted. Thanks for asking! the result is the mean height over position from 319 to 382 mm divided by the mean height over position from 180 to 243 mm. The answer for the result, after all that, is 1.3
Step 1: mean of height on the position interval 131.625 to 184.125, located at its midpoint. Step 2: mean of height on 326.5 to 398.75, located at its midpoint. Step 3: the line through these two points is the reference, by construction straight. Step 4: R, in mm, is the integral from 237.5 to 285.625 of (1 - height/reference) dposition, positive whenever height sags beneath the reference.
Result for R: 3.1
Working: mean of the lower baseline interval 10.9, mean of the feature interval 11.4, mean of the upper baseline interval 13.5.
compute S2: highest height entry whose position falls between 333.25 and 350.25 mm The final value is 13.61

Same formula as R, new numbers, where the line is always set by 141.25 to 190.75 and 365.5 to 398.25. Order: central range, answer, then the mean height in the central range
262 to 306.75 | 2.4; 12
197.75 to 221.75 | 2.2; 10.4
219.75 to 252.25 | 1.9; 11.2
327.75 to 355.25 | 2.5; 12.4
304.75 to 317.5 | 0.4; 12.7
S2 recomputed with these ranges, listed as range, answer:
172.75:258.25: 12.75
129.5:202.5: 12.91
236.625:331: 13.48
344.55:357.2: 14.23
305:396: 15.91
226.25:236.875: 11.53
